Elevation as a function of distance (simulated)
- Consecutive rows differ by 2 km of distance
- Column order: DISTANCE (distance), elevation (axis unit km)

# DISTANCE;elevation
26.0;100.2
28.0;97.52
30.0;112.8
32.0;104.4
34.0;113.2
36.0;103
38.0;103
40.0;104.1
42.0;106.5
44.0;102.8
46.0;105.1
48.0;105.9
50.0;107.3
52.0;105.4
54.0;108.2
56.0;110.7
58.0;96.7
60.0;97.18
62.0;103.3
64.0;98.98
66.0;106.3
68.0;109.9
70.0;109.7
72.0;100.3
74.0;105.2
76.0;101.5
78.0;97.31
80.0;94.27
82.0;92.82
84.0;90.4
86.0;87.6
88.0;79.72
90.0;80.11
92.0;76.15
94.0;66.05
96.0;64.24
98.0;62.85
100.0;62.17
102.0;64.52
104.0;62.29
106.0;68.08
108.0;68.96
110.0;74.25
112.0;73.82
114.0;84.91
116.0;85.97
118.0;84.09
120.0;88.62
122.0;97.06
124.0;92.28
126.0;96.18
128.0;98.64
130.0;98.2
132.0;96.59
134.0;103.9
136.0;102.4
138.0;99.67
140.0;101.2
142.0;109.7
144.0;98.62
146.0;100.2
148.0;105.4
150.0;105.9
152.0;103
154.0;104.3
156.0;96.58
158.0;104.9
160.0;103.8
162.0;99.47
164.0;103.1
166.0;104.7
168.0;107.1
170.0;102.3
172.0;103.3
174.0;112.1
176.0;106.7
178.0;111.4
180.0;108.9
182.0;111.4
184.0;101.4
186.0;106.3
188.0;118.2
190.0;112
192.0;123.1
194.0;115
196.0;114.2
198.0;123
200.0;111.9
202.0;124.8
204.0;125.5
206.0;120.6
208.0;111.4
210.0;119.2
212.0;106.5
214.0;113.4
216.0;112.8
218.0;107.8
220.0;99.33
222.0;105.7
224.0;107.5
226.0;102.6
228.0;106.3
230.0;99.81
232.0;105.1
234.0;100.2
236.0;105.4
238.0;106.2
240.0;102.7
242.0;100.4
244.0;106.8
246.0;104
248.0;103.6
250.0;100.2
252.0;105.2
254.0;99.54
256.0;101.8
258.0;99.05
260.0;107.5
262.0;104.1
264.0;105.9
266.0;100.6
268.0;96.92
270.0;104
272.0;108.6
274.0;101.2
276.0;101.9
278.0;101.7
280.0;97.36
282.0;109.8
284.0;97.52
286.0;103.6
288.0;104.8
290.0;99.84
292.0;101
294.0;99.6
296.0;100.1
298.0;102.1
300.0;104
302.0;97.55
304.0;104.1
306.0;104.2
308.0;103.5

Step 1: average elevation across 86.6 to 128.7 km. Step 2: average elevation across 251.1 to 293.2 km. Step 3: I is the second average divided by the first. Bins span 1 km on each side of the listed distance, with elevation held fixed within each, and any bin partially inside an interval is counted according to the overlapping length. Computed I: 1.32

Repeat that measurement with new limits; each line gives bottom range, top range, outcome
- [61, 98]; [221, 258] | 1.13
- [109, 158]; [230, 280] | 1.07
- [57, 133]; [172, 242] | 1.26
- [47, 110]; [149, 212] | 1.23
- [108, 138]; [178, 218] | 1.26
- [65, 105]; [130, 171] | 1.20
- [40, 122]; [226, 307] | 1.14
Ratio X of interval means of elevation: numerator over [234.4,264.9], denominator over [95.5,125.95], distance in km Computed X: 1.35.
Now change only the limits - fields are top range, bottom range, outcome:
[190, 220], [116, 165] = 1.16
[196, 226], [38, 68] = 1.08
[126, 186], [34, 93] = 1.04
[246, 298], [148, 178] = 0.98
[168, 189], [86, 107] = 1.56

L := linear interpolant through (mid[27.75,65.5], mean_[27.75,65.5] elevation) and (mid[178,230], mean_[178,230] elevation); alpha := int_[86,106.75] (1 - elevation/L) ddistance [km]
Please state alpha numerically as 7.3 km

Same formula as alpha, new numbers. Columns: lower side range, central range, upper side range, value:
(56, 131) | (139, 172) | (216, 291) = -3.40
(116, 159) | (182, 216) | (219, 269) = -4.64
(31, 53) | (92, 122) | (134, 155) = 8.88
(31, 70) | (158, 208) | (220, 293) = -3.60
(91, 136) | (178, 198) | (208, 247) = -3.17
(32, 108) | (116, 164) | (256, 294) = -1.52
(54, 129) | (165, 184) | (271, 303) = -2.74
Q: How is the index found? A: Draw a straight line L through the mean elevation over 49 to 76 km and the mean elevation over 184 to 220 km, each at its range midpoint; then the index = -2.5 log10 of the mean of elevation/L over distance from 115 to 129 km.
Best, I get 0.18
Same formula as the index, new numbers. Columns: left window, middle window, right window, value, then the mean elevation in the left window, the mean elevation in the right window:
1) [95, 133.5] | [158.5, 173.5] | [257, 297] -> -0.19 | 80.5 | 102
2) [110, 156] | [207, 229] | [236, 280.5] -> -0.08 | 96.4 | 103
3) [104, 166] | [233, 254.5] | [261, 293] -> -0.03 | 94.6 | 102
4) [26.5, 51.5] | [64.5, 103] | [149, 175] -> 0.20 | 105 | 104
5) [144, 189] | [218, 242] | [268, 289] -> 0.00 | 105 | 103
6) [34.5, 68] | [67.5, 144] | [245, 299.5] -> 0.18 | 104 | 102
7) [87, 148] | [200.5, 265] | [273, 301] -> -0.11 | 85.1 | 102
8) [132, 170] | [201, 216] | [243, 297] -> -0.14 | 103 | 102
